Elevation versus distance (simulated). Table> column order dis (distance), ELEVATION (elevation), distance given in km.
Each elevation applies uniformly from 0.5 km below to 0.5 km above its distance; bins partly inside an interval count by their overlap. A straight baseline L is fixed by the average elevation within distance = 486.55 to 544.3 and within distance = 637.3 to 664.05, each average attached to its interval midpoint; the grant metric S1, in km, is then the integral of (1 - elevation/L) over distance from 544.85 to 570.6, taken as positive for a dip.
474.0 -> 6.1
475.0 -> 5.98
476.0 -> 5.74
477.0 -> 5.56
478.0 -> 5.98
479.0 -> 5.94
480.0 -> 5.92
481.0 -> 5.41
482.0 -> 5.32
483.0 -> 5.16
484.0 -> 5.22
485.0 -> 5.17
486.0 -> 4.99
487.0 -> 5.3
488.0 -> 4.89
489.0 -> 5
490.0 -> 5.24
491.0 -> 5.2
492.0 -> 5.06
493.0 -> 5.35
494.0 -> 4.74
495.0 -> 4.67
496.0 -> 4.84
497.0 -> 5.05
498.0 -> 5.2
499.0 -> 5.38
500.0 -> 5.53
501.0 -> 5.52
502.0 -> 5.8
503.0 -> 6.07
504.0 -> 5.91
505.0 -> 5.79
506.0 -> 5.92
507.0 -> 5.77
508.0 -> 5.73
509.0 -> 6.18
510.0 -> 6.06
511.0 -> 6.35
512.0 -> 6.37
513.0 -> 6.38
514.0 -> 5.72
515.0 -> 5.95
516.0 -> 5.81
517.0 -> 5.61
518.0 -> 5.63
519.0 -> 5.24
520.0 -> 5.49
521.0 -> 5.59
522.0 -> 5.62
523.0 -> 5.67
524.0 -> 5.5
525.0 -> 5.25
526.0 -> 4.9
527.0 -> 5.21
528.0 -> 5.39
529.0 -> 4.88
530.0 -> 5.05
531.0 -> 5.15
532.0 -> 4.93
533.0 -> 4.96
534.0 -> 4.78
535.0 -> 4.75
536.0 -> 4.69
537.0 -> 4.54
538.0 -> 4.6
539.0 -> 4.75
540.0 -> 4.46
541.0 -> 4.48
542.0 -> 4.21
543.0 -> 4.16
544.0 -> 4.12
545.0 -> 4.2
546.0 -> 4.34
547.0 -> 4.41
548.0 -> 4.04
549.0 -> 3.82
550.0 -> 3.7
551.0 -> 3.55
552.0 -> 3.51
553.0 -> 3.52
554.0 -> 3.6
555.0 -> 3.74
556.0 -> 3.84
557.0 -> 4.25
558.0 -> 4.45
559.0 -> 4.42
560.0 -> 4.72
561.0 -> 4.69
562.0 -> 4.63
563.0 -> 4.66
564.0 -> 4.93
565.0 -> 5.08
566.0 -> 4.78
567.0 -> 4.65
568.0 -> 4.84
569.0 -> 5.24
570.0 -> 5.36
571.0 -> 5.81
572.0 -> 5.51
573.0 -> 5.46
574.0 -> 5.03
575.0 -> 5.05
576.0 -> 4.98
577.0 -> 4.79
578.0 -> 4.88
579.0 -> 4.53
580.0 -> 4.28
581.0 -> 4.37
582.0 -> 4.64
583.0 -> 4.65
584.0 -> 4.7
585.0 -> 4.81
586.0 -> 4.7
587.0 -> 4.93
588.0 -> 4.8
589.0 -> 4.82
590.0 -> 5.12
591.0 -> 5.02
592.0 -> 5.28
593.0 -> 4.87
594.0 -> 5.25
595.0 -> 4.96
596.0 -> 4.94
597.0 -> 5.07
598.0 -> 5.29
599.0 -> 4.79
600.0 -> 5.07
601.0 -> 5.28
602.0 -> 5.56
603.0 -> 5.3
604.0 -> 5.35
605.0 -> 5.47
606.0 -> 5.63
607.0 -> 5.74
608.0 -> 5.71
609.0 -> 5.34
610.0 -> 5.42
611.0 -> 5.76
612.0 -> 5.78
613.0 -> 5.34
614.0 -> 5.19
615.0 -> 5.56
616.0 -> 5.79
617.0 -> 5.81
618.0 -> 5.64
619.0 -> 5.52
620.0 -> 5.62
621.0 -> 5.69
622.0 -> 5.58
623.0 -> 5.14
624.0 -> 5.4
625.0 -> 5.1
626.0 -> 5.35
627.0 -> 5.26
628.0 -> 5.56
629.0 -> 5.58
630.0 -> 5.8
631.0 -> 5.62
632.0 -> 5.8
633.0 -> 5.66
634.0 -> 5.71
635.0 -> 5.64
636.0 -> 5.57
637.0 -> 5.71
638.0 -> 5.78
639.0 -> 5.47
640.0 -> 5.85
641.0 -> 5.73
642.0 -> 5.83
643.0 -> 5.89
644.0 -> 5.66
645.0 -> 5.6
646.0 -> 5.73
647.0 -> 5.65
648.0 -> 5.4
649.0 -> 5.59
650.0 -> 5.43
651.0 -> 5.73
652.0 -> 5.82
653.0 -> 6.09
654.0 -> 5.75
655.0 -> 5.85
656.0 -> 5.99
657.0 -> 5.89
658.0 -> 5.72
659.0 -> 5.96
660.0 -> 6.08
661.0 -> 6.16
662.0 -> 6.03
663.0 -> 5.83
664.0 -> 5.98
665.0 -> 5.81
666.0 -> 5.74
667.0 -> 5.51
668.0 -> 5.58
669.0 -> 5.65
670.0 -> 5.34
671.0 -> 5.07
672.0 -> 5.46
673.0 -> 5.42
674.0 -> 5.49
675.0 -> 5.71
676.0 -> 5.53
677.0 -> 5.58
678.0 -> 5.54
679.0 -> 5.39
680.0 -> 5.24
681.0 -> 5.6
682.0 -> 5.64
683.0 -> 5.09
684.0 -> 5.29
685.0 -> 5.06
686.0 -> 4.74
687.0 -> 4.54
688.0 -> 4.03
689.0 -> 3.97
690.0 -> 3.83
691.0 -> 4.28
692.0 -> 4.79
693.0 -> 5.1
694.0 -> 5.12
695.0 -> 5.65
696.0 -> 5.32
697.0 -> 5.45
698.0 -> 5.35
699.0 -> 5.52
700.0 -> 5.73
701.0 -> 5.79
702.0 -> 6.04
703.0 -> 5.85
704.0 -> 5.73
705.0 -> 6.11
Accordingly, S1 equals 5.2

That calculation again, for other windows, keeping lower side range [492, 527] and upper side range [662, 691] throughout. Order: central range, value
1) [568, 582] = 1.19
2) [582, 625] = 1.12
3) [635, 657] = -1.63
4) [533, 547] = 2.66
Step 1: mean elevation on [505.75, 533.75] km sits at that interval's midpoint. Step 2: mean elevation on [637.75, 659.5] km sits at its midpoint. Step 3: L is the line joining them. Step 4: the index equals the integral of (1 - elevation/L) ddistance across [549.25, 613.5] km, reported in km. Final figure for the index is 8.9 km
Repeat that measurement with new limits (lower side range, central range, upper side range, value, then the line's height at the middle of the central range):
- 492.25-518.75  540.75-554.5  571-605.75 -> 3.5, 5.32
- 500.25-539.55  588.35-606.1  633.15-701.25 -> 1.0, 5.48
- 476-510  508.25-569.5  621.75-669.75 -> 7.2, 5.51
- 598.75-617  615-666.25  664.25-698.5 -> -3.3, 5.35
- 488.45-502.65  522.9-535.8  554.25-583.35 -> -0.2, 4.99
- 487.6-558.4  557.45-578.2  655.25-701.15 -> 0.7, 5.12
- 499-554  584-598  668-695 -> 0.4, 5.1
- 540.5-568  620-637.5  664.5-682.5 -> -1.7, 5.04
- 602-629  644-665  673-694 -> -2.3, 5.23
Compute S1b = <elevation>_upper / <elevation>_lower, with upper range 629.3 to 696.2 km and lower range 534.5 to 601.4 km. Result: 1.18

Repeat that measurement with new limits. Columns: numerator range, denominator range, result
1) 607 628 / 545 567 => 1.30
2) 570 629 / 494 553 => 1.02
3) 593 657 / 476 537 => 1.02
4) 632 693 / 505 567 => 1.12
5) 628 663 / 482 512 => 1.06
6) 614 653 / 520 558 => 1.23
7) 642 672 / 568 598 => 1.16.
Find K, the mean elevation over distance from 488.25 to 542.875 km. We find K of 5.32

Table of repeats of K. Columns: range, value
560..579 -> 5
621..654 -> 5.62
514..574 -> 4.77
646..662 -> 5.81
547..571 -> 4.38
